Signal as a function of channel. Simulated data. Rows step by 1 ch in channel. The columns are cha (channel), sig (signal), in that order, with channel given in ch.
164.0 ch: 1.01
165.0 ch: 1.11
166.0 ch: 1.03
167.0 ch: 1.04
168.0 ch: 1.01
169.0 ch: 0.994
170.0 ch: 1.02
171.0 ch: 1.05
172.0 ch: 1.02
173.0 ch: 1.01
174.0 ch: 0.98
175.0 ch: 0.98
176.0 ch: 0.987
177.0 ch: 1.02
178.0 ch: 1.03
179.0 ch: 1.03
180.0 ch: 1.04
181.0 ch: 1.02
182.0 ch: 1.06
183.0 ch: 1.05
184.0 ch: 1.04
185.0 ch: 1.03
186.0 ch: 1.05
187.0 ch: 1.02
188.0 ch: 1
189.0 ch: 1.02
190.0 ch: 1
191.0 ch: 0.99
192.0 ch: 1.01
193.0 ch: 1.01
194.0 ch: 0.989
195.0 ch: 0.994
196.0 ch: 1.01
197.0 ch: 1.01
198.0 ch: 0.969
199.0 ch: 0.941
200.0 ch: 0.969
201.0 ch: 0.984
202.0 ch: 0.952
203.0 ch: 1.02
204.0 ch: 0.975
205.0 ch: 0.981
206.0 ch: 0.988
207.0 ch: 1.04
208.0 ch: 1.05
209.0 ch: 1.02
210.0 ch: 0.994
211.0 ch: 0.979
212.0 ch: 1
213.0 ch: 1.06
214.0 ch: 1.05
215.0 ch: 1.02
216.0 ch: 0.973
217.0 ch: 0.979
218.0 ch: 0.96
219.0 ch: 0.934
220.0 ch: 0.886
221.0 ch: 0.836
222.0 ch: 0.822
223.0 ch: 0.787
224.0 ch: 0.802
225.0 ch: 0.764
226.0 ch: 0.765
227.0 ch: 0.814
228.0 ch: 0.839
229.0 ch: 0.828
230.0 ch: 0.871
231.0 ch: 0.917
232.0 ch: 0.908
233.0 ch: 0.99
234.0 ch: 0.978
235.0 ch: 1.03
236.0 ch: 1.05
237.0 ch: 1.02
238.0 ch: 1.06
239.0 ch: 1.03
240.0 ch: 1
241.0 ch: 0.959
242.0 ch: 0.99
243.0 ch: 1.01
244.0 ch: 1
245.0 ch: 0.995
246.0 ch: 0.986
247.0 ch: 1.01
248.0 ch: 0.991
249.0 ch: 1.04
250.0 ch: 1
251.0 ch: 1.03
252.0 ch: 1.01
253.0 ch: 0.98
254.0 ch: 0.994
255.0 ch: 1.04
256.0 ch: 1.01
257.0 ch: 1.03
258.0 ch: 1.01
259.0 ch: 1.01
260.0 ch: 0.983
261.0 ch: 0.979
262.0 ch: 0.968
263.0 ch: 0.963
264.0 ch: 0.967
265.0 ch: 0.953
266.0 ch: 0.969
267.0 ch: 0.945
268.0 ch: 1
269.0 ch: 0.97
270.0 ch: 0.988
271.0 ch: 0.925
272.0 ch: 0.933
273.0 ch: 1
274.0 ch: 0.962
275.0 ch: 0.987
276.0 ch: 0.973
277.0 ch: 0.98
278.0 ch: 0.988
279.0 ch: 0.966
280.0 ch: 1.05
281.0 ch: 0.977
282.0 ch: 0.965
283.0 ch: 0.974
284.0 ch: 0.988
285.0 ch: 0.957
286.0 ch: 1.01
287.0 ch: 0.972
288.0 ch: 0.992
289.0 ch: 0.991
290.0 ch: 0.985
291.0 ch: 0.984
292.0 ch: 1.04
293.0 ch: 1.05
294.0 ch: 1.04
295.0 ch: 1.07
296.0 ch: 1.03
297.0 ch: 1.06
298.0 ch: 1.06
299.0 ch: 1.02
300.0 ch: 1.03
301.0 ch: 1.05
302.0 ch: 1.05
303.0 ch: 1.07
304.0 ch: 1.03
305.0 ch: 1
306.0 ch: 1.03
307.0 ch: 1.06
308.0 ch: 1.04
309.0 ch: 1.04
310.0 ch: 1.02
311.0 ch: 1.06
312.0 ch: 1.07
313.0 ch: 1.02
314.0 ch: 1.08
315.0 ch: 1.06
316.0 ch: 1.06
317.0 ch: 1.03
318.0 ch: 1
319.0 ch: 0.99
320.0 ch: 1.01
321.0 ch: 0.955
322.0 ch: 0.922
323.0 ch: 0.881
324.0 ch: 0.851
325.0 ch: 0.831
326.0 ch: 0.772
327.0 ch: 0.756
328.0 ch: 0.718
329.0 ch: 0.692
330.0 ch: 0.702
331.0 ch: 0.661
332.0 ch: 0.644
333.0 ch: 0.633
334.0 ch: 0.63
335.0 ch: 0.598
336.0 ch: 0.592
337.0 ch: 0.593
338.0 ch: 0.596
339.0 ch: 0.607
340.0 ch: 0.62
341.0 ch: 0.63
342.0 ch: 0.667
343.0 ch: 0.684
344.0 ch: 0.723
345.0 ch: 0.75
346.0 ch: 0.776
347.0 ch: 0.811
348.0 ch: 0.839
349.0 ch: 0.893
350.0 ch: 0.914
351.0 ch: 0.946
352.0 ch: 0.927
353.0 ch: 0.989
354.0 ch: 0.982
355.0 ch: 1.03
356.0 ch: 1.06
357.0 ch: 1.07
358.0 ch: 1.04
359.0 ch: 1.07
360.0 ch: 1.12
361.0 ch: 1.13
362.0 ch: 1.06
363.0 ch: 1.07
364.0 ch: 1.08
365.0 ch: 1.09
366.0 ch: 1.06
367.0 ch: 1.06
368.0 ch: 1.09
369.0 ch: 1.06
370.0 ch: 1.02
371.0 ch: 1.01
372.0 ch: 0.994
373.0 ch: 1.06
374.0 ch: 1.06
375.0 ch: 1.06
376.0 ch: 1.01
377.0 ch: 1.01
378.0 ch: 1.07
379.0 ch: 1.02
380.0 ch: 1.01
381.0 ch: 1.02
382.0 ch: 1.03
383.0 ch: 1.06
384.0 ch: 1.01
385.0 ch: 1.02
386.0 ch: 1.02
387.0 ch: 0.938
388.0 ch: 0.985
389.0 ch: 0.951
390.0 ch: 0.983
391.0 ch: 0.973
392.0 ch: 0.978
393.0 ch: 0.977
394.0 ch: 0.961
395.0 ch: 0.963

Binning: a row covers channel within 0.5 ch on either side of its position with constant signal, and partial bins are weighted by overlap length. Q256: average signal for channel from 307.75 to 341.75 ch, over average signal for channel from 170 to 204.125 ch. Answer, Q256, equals 0.82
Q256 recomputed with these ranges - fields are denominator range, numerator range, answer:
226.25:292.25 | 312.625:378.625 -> 0.92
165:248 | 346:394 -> 1.03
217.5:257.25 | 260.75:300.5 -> 1.05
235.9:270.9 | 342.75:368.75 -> 0.98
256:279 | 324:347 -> 0.70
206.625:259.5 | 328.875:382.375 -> 0.93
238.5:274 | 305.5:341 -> 0.86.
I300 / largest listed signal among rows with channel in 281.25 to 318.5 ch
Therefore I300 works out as 1.08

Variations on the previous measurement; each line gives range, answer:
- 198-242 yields 1.06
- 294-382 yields 1.13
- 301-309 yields 1.07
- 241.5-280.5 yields 1.05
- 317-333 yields 1.03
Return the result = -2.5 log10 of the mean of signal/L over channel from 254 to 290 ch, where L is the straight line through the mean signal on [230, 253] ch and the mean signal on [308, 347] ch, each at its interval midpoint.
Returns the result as -0.056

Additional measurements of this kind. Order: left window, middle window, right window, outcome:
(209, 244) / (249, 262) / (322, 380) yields -0.09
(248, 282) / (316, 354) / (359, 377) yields 0.30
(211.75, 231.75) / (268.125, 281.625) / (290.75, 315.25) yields 0.02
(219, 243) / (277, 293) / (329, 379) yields -0.10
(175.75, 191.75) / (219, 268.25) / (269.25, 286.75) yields 0.04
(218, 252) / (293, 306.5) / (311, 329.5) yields -0.12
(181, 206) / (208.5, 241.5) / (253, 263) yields 0.07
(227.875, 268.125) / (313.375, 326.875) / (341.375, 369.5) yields 0.02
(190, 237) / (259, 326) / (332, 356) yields -0.19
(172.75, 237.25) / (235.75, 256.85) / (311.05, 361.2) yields -0.08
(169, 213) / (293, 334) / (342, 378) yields 0.05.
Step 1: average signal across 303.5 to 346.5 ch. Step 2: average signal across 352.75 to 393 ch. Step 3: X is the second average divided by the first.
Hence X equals 1.23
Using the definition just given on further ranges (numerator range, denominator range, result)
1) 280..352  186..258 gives 0.93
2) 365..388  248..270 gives 1.04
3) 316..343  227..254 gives 0.77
